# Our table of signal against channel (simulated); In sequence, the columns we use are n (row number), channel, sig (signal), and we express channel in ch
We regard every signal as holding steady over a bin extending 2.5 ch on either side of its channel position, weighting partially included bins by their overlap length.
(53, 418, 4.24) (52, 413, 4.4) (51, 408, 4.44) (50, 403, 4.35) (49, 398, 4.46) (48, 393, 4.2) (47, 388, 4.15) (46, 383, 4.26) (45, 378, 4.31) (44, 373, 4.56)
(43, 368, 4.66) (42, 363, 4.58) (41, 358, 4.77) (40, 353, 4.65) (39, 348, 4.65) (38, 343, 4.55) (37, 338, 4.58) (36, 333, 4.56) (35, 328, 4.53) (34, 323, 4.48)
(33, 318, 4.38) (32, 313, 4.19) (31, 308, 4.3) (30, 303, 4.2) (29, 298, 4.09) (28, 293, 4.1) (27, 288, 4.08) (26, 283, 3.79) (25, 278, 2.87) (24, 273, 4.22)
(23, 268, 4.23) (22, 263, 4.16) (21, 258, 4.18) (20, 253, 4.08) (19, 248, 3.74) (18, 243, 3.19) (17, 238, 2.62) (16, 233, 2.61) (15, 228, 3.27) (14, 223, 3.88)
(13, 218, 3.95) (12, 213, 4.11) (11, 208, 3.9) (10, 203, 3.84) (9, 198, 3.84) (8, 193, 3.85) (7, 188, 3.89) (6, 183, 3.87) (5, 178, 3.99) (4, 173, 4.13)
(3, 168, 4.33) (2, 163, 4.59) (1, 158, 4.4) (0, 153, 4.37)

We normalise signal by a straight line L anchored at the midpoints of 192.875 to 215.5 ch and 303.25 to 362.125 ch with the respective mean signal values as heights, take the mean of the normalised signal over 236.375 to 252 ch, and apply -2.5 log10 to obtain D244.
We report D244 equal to 0.24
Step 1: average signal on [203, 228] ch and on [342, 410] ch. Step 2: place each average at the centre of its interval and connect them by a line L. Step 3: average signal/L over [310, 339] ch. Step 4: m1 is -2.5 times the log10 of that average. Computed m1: -0.04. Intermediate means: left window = 3.88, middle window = 4.44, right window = 4.47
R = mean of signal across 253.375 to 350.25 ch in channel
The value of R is 4.21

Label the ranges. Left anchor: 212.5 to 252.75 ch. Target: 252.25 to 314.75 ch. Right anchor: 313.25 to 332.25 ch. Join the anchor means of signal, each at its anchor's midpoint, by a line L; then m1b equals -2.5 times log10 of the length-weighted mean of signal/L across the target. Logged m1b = -0.01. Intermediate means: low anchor 3.42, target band 4.03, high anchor 4.44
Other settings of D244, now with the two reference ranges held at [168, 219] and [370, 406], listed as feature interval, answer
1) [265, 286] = 0.09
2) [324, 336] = -0.08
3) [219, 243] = 0.26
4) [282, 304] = 0.02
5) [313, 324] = -0.04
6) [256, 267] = -0.02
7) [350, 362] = -0.10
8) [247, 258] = 0.02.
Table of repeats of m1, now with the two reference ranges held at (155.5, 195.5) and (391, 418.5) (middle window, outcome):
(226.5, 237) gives 0.41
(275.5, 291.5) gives 0.17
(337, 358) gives -0.08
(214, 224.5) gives 0.06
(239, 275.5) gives 0.08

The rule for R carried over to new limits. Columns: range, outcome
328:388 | 4.54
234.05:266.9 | 3.64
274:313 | 3.95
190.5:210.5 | 3.86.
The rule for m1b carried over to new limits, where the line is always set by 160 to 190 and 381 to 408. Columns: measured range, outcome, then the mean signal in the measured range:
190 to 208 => 0.083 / 3.85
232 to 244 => 0.443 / 2.78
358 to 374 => -0.086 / 4.63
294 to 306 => 0.022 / 4.15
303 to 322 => -0.013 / 4.29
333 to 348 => -0.078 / 4.58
